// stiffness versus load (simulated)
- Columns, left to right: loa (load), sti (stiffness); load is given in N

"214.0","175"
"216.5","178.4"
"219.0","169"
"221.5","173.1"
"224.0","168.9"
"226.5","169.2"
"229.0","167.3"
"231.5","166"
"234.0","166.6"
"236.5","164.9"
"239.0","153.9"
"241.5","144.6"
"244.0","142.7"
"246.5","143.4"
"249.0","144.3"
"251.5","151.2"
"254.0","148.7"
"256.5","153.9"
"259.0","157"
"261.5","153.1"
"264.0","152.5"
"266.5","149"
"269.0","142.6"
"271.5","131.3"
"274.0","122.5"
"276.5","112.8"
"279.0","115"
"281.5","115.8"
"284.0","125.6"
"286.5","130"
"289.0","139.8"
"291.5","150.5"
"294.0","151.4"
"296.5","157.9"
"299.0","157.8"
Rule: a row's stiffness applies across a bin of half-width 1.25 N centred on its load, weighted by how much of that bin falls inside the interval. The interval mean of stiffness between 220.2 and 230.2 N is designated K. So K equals 170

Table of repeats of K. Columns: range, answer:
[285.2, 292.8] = 140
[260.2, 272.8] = 146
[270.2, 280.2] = 121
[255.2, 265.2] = 154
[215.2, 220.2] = 174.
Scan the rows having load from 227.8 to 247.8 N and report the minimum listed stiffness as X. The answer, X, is 142.7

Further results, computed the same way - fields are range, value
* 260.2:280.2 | 112.8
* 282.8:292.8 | 125.6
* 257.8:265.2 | 152.5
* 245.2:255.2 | 143.4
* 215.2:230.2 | 167.3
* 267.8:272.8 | 131.3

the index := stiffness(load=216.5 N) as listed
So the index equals 178.4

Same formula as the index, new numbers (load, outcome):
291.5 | 150.5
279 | 115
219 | 169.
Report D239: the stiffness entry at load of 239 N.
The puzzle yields 153.9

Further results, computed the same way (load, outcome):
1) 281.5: 115.8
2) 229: 167.3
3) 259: 157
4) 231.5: 166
